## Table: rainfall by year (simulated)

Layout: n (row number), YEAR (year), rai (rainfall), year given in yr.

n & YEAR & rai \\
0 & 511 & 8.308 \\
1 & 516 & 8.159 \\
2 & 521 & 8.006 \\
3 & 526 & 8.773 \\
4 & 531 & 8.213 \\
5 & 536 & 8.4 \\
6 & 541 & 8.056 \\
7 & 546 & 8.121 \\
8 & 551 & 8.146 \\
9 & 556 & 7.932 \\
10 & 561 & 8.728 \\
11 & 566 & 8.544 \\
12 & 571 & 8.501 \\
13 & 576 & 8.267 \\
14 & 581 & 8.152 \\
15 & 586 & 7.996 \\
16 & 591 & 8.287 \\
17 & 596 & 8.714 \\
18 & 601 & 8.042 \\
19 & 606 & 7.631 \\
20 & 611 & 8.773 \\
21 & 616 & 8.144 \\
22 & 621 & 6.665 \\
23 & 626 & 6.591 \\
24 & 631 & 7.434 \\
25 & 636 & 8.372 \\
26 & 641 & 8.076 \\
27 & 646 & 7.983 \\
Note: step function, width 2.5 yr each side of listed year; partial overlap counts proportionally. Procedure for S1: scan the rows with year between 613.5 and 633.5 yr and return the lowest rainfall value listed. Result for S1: 6.591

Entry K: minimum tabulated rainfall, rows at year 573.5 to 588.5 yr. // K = 7.996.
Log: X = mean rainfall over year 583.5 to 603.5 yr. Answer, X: 8.26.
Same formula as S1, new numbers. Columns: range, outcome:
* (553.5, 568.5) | 7.932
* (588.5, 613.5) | 7.631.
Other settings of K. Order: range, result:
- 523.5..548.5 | 8.056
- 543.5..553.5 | 8.121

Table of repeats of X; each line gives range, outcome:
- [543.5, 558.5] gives 8.07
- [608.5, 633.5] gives 7.52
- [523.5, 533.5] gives 8.49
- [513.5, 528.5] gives 8.31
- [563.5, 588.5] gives 8.29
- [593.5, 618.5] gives 8.26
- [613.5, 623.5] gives 7.4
